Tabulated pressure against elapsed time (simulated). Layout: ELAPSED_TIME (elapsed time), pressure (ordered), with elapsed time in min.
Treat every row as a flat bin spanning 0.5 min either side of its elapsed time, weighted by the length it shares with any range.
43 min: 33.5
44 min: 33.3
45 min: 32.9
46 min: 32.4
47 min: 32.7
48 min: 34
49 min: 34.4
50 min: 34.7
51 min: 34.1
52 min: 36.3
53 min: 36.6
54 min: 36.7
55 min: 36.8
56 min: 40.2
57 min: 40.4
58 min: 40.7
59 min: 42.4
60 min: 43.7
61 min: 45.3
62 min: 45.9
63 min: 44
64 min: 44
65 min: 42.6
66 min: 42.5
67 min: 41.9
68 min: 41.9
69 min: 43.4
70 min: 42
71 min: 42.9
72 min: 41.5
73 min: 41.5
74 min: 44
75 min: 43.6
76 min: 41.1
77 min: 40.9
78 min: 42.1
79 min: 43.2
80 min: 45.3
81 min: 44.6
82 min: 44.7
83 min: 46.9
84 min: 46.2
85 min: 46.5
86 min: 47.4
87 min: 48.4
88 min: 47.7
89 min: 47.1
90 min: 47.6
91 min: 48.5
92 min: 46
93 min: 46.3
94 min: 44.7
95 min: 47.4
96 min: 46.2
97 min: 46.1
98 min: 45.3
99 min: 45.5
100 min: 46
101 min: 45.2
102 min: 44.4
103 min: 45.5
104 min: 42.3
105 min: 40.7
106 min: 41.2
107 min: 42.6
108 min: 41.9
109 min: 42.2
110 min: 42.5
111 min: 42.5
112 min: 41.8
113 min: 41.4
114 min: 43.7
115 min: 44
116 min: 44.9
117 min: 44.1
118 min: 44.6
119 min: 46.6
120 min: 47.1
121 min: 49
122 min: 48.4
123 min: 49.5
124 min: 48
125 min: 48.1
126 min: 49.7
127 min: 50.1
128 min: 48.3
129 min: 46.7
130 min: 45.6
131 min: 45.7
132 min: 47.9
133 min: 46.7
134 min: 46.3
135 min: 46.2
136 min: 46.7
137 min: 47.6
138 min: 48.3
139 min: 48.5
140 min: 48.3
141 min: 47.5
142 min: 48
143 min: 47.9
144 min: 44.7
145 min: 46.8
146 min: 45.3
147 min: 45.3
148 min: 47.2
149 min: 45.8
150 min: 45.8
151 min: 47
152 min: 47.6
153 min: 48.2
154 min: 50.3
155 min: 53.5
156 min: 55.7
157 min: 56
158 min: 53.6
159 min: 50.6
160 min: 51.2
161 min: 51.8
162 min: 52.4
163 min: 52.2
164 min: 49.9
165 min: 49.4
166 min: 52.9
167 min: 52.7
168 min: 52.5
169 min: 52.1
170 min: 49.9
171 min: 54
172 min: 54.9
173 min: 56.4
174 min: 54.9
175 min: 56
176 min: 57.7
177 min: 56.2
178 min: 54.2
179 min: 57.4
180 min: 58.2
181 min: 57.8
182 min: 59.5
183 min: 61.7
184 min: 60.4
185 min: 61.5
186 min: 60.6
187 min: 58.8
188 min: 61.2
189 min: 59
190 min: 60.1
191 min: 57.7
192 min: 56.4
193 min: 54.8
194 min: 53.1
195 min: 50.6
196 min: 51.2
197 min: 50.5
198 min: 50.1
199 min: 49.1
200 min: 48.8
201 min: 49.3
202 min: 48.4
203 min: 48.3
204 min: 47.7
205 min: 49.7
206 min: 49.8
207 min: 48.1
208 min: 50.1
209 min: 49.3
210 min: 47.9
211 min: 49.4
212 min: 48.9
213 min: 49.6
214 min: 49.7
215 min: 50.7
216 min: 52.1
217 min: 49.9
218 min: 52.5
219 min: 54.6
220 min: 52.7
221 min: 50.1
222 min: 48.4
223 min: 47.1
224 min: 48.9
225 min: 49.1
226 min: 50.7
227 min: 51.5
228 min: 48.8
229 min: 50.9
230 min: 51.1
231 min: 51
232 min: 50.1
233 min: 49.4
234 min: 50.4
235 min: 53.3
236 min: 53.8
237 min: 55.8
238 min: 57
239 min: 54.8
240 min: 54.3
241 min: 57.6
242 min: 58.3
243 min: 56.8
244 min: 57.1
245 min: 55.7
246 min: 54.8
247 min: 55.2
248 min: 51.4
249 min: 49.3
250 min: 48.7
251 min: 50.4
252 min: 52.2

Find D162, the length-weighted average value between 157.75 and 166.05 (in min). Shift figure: 51.4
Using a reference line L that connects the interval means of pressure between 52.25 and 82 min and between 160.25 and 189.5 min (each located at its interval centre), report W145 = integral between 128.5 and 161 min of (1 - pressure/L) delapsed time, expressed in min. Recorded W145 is 2.3 min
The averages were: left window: 42.1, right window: 55.7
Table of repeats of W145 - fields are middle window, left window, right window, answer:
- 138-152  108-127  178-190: 1.2 min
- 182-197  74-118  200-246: -2.4 min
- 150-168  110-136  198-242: -1.3 min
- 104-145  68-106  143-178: 1.9 min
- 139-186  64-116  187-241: -3.6 min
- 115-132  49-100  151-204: 0.4 min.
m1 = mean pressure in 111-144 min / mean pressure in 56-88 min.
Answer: 1.07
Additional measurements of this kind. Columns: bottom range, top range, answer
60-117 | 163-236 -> 1.19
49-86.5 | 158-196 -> 1.32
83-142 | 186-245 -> 1.13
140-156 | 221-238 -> 1.07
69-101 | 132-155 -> 1.05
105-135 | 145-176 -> 1.13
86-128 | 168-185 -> 1.24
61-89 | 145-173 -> 1.15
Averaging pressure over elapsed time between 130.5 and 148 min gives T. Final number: 46.9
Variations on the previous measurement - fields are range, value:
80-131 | 45.6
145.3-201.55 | 53.4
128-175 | 49.6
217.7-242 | 52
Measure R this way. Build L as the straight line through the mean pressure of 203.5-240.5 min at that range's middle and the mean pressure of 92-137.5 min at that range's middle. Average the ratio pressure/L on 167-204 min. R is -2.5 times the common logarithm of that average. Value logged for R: -0.13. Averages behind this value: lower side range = 45.5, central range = 55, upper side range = 50.8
